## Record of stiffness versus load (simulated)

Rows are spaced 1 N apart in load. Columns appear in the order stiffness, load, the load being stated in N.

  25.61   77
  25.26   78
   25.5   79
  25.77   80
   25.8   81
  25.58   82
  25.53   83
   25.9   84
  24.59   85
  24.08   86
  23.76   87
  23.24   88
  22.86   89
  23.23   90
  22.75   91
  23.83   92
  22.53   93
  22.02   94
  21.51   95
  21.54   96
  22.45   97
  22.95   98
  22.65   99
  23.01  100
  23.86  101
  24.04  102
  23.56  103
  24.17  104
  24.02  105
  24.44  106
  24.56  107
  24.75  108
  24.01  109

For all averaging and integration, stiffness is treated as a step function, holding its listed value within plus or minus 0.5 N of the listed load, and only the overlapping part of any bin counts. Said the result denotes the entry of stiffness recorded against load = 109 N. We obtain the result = 24.01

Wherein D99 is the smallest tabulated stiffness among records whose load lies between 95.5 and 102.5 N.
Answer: 21.54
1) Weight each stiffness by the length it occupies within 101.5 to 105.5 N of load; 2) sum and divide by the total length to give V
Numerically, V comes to 23.9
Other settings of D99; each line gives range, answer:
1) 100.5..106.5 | 23.56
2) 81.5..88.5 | 23.24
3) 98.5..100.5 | 22.65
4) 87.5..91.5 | 22.75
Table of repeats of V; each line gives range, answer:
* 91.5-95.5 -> 22.5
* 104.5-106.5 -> 24.2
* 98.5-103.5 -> 23.4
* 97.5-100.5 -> 22.9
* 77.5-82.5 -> 25.6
